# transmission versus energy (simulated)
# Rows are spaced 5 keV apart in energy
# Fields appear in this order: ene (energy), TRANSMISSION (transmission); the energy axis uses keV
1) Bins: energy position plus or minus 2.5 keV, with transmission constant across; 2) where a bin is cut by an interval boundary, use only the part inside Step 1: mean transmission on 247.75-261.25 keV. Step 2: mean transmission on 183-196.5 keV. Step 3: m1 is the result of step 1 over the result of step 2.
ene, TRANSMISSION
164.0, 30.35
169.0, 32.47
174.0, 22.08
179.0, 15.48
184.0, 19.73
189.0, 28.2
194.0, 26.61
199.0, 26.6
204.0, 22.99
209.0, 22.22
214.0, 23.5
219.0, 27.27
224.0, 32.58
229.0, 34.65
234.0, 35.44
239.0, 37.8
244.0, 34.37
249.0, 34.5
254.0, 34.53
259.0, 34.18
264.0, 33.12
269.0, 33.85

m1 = 1.35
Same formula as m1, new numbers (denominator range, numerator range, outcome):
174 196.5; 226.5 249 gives 1.58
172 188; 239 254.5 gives 1.76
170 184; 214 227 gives 1.41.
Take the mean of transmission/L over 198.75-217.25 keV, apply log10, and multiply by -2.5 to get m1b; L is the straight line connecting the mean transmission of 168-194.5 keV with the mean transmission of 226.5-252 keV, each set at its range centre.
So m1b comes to 0.22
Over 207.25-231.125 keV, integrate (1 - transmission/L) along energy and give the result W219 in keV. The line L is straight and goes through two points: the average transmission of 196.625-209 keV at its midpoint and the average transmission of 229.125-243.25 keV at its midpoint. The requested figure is 1.7 keV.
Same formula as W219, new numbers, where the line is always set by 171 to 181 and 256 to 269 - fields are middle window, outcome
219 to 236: -3.1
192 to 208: -1.1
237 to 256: -2.6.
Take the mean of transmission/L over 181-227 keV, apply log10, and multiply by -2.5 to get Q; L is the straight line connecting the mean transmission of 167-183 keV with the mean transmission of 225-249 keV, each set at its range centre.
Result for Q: 0.12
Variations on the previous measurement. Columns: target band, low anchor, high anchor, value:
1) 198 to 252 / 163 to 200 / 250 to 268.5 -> -0.01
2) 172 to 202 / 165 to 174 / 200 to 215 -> 0.14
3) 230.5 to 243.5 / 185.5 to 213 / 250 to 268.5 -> -0.18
